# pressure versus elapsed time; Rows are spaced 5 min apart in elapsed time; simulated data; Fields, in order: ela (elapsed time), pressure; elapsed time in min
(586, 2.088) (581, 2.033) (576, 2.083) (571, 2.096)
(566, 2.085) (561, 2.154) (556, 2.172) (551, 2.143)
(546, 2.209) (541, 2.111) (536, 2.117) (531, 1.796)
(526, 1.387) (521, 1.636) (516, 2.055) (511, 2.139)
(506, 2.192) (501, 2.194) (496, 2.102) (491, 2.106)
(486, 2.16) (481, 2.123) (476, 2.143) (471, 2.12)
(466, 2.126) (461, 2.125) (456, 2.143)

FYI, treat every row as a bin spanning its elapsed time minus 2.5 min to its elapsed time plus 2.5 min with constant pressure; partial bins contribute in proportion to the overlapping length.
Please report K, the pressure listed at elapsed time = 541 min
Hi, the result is 2.111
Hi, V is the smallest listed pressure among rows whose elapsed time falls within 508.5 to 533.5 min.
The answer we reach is 1.387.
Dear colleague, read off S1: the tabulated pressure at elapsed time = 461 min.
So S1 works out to 2.125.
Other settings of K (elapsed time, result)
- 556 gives 2.172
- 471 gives 2.12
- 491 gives 2.106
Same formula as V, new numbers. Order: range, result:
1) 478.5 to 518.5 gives 2.055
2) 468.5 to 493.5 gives 2.106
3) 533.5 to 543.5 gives 2.111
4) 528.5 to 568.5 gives 1.796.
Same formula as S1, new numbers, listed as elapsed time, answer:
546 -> 2.209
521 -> 1.636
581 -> 2.033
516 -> 2.055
